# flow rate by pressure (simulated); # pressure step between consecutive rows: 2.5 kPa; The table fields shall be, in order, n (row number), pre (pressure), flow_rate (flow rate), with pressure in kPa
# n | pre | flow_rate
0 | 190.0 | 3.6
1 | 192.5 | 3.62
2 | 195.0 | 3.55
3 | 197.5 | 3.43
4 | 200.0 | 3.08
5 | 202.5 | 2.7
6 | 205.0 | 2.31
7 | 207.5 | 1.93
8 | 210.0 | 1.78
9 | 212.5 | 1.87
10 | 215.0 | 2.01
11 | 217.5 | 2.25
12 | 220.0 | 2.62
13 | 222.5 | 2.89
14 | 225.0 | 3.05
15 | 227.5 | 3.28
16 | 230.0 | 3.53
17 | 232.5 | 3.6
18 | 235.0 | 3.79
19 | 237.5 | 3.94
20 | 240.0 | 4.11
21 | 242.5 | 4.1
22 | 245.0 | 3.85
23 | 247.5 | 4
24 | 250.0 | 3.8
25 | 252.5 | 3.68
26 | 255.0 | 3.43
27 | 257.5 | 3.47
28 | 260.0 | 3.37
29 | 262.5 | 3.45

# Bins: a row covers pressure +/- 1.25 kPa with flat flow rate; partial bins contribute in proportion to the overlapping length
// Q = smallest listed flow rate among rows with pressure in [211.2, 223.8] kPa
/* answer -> 1.87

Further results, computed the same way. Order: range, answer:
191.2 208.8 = 1.93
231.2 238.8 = 3.6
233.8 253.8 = 3.68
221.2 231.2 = 2.89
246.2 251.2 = 3.8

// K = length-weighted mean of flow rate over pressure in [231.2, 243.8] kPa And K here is 3.91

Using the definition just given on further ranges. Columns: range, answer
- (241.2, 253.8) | 3.89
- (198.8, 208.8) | 2.5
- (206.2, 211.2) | 1.86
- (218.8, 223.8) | 2.76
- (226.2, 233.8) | 3.47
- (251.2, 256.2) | 3.56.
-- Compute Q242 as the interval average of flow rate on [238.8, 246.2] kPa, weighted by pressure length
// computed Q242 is 4.02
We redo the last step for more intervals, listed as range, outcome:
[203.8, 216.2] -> 1.98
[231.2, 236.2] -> 3.69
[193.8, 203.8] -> 3.18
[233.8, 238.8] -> 3.87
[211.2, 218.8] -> 2.05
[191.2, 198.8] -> 3.53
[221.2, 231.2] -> 3.18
